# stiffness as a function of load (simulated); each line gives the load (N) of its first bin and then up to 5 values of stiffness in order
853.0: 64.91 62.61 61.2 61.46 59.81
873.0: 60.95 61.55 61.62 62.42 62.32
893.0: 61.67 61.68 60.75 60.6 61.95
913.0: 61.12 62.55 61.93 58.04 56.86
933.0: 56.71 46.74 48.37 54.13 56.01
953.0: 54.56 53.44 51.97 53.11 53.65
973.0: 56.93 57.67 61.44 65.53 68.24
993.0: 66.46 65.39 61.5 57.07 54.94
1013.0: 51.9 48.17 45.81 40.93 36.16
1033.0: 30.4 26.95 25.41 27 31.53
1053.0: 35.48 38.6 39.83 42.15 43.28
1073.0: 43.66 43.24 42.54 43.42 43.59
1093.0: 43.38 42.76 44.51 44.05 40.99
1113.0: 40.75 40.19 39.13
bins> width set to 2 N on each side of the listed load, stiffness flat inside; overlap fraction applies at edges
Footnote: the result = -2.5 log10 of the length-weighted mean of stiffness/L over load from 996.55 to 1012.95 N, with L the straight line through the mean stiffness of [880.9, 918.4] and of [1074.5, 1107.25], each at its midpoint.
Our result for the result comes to -0.13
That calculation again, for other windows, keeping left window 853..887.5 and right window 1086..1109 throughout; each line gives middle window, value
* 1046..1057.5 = 0.35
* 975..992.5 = -0.21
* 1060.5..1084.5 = 0.07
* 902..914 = -0.05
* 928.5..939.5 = 0.08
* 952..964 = 0.03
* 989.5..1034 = -0.03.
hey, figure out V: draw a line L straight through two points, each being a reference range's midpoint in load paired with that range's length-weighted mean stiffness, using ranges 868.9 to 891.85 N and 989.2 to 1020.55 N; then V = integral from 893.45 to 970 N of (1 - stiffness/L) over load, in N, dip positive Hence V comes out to 4.4 N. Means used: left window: 61.6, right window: 57.9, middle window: 56.7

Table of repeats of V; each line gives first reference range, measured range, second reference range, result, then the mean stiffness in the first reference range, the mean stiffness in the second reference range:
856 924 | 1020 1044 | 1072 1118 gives 7.5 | 61.5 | 42.8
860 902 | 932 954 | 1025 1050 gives -1.5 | 61.4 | 30.4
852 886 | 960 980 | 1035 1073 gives -3.4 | 61.7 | 35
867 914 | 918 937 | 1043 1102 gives -0.1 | 61.4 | 40.3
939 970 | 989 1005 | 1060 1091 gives -4.7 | 53.1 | 42.8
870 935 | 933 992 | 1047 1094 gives -2.9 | 60.8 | 40.8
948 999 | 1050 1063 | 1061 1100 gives 2.5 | 58.9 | 43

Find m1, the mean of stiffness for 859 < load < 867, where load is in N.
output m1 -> 61.3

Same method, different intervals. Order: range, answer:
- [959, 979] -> 54.7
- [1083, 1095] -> 43.5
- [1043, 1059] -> 33.2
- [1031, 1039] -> 28.7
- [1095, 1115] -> 42.6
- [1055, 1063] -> 39.2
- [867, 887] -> 61.3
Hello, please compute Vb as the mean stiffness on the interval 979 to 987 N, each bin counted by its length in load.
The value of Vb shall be 63.5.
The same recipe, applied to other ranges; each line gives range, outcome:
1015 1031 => 42.8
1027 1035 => 33.3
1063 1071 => 42.7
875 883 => 61.6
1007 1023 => 50.2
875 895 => 61.9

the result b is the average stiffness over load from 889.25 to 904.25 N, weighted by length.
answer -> 61.4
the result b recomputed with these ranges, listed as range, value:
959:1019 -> 58.3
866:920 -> 61.5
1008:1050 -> 37.9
